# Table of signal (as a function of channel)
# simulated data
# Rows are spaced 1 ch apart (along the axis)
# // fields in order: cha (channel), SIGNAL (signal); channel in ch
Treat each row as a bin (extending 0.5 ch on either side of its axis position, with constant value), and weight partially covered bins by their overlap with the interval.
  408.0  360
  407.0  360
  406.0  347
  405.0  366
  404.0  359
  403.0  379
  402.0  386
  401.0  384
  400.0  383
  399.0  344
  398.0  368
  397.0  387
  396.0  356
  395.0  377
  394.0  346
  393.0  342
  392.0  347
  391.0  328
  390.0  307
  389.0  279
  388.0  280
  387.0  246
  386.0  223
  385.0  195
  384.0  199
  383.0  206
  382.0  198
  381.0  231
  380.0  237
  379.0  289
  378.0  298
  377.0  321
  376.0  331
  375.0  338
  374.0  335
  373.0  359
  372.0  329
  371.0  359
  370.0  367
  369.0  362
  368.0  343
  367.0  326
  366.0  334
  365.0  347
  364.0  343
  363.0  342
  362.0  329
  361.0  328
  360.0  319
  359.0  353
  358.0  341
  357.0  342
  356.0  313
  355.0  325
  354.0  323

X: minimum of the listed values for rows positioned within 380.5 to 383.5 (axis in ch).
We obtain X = 198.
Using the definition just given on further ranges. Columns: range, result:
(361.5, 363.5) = 329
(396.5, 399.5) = 344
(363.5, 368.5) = 326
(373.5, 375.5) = 335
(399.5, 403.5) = 379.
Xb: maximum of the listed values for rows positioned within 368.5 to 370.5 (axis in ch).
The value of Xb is 367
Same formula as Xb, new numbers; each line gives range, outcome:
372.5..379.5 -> 359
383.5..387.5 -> 246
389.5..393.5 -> 347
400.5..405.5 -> 386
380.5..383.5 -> 231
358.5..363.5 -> 353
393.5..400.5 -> 387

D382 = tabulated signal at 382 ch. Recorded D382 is 198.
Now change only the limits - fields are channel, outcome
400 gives 383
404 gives 359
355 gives 325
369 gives 362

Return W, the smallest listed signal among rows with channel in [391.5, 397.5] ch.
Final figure 342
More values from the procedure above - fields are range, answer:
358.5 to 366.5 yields 319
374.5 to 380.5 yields 237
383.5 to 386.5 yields 195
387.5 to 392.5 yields 279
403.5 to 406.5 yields 347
